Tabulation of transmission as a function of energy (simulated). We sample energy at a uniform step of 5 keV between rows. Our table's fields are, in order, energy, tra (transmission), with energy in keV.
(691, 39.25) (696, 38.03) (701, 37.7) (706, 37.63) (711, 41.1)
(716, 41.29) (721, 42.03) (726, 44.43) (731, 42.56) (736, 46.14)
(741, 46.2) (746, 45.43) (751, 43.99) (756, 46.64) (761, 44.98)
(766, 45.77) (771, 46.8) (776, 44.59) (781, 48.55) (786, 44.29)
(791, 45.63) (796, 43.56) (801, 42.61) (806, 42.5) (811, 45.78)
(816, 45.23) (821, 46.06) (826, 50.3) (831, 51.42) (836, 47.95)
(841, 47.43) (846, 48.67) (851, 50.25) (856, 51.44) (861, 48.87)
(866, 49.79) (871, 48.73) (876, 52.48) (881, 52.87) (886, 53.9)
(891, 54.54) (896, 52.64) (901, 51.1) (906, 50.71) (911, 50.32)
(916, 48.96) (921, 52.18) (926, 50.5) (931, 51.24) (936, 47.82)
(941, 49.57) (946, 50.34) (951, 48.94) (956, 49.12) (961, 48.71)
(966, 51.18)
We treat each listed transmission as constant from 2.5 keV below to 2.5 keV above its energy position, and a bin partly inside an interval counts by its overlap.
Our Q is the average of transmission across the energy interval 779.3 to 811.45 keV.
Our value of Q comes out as 44.5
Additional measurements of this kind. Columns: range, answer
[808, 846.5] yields 47.7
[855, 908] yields 51.6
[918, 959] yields 49.9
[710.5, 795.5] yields 44.8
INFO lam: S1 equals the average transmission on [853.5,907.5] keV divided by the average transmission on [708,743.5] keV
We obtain 1.19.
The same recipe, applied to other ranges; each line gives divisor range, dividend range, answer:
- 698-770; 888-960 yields 1.17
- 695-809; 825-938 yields 1.16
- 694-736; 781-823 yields 1.09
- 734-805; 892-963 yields 1.11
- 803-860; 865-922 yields 1.08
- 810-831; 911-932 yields 1.07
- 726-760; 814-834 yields 1.07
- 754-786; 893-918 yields 1.10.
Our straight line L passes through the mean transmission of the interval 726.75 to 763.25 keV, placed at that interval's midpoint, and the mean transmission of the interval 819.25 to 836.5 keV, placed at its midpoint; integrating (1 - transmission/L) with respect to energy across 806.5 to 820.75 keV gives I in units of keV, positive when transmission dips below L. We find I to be 1.0 keV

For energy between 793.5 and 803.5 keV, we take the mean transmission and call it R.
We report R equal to 43.1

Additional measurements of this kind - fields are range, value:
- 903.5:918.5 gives 50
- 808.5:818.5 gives 45.5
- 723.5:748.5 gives 45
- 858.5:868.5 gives 49.3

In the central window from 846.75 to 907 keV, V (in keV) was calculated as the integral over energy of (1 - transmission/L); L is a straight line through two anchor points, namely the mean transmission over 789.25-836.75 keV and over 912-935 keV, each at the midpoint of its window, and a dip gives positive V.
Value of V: -3.4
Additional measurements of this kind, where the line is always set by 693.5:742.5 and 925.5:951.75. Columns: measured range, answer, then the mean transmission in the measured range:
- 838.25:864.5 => -1.6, 49.3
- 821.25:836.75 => -1.3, 49.6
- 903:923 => -0.7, 50.5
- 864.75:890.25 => -2.3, 51.8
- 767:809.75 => -0.7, 44.9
